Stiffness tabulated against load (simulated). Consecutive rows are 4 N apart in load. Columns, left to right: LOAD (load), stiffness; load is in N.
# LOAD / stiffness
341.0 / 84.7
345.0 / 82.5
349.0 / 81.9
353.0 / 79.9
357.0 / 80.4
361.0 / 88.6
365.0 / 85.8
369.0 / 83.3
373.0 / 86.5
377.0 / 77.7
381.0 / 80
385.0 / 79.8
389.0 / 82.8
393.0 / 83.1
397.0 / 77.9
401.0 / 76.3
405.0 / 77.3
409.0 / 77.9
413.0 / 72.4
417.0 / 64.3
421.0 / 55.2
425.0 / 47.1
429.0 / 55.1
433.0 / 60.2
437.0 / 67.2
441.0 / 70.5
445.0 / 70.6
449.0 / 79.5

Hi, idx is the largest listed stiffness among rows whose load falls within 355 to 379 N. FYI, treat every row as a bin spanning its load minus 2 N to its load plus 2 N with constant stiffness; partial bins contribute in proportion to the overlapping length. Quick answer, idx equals 88.6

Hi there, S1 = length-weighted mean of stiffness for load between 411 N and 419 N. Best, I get 68.3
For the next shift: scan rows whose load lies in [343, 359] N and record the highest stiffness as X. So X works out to 82.5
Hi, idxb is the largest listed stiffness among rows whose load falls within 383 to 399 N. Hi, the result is 83.1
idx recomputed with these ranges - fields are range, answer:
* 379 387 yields 80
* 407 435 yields 77.9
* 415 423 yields 64.3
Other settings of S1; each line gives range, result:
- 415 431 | 55.4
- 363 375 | 85.2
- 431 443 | 66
